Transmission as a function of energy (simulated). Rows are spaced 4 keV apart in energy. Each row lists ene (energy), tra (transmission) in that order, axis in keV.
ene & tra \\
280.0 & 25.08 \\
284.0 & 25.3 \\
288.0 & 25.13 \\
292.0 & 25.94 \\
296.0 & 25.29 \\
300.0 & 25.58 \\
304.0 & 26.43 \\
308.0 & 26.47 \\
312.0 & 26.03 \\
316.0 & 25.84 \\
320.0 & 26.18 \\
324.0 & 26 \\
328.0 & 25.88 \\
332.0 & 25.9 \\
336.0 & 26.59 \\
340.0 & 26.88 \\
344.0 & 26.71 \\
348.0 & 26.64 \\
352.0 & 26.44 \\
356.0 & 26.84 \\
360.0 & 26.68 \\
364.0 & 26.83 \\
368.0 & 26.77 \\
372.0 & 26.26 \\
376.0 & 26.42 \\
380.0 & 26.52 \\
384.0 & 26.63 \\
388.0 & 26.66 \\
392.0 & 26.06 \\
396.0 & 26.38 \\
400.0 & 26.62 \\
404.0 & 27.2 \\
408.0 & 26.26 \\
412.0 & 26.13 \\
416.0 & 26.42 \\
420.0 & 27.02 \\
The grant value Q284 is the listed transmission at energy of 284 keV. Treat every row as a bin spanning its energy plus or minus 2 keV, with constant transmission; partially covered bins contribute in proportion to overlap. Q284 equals 25.3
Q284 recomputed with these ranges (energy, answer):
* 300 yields 25.58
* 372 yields 26.26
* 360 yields 26.68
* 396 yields 26.38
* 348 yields 26.64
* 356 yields 26.84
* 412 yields 26.13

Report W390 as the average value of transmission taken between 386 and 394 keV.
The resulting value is 26.4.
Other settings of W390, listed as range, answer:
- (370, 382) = 26.4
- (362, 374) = 26.6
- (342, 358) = 26.7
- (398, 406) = 26.9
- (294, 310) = 25.9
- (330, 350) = 26.5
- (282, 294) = 25.5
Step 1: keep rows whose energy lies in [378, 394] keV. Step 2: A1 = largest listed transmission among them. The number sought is 26.66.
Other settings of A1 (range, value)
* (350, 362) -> 26.84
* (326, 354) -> 26.88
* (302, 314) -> 26.47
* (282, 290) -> 25.3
